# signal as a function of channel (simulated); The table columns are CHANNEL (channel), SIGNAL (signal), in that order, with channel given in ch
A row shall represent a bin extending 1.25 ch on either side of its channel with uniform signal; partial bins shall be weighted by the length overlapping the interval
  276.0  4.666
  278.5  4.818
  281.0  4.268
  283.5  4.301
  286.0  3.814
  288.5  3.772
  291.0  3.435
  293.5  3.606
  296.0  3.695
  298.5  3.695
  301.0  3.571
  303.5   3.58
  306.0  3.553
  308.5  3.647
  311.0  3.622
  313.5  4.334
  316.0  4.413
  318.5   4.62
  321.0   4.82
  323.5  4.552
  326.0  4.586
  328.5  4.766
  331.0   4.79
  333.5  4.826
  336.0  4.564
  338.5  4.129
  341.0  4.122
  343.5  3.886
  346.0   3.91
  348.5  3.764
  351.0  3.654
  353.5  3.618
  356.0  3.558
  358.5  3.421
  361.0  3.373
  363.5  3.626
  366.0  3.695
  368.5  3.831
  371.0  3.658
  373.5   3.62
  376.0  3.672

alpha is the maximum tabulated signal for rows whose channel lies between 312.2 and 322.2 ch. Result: 4.82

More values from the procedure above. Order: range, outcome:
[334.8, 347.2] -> 4.564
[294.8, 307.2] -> 3.695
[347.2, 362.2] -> 3.764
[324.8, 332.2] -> 4.79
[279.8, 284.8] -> 4.301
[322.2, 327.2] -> 4.586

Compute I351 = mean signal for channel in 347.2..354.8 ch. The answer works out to 3.68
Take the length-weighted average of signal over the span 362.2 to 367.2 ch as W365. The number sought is 3.66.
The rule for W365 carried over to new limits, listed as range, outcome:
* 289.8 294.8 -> 3.52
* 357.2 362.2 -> 3.4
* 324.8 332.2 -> 4.71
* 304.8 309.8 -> 3.6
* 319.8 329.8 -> 4.68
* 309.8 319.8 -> 4.25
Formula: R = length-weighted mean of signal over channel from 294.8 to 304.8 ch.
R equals 3.63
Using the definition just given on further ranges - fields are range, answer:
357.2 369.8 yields 3.59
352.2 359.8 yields 3.53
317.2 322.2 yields 4.72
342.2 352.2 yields 3.81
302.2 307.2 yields 3.57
